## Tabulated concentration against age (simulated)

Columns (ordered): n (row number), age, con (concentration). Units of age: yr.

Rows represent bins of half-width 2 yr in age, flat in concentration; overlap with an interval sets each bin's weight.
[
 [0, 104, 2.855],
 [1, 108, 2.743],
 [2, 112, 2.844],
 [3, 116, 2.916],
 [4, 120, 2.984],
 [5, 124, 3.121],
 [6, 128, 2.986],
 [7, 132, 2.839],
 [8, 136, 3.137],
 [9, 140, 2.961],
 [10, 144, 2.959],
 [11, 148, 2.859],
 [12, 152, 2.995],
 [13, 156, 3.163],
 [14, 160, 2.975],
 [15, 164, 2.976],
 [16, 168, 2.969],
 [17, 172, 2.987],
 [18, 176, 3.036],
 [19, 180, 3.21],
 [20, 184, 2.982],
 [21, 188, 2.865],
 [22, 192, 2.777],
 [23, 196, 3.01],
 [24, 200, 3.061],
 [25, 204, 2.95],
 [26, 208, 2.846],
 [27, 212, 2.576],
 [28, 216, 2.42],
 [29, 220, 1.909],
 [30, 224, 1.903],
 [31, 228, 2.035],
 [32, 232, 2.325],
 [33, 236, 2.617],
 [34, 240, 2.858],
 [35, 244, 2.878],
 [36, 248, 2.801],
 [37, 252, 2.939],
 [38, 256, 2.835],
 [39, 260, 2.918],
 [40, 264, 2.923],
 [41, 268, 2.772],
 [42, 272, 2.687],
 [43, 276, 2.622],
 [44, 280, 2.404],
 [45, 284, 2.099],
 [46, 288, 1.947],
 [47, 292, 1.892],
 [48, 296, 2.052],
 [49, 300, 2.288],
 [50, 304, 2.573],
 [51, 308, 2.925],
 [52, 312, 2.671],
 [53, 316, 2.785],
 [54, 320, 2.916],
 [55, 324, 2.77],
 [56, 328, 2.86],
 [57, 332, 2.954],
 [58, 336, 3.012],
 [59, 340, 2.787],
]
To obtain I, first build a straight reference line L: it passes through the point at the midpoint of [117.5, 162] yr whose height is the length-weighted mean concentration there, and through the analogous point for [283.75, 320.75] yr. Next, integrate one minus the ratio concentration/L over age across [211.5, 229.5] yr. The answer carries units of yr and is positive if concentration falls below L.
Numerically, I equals 3.8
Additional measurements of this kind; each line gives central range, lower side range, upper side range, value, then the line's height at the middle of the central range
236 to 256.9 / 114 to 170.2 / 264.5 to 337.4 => -0.97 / 2.71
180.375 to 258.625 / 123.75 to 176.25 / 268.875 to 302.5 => -1.66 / 2.62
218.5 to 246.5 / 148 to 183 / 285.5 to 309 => 2.62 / 2.63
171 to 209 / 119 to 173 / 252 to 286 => -1.26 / 2.88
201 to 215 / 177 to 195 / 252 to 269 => 0.74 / 2.94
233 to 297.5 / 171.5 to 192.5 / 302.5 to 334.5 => 6.86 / 2.88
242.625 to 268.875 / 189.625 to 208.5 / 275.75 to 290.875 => -4.61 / 2.44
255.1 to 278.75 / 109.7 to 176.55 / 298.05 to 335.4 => 0.38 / 2.82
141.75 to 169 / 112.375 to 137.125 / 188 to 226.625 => -1.36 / 2.84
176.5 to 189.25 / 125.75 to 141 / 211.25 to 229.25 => -2.66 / 2.51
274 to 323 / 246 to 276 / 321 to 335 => 7.15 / 2.85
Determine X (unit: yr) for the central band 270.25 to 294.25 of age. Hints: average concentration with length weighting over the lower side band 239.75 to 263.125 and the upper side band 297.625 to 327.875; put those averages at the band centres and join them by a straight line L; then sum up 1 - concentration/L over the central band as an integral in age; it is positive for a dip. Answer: 4.50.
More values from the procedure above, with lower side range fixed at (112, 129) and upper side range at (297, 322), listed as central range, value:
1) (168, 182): -0.8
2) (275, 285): 1.2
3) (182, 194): 0.0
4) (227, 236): 1.6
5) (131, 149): -0.1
